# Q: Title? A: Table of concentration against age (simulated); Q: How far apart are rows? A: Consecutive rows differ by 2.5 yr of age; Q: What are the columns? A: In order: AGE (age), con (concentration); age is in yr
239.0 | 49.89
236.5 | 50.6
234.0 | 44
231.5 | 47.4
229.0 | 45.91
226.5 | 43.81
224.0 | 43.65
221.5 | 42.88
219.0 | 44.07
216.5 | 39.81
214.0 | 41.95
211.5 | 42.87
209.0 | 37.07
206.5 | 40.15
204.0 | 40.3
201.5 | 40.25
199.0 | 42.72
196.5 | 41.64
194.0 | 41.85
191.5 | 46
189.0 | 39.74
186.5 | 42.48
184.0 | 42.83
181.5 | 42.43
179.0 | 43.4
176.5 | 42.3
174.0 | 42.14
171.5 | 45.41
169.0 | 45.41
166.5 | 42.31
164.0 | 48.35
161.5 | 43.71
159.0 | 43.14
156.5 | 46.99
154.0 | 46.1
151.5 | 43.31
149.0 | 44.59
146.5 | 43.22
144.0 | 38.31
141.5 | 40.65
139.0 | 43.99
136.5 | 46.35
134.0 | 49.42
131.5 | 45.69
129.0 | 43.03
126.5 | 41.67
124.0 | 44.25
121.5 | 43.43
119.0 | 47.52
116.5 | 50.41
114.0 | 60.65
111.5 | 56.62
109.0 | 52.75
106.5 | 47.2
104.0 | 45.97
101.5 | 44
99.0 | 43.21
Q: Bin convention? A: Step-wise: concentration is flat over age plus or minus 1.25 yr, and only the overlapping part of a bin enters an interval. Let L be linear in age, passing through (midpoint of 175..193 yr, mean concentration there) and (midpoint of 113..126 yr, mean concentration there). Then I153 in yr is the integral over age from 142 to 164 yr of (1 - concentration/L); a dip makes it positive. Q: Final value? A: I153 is 0.8 yr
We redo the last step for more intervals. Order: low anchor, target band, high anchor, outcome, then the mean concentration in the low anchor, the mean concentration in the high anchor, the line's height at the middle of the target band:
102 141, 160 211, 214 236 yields 3.3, 47.7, 44.1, 45.5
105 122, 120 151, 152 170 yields 3.0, 51.5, 45.1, 48.5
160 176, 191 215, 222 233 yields 1.8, 44.4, 45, 44.8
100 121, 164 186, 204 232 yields 1.0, 50.3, 42.5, 45.6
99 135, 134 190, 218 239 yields 3.9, 47.9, 45.6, 46.9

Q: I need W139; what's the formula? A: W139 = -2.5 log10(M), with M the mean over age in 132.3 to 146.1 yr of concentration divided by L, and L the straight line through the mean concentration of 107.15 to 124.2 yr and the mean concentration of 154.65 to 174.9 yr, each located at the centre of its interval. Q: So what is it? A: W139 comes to 0.10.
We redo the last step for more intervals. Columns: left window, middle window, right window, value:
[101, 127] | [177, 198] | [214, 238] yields 0.09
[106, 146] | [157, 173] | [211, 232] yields 0.02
